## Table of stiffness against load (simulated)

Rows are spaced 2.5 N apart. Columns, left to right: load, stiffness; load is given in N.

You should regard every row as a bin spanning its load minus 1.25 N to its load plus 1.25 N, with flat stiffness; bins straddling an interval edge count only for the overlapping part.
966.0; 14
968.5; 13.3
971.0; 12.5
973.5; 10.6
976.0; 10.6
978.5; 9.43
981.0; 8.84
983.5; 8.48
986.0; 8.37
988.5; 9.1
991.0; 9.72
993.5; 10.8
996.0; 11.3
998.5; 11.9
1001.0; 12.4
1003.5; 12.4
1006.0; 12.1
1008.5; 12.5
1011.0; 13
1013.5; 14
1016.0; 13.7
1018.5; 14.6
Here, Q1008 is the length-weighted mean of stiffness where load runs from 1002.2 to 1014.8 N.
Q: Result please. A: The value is 12.8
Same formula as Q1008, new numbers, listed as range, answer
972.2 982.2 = 9.89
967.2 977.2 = 11.8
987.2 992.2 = 9.4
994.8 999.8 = 11.6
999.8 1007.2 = 12.3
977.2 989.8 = 8.85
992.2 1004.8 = 11.8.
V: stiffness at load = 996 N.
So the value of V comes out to 11.3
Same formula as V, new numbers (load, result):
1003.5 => 12.4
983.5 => 8.48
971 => 12.5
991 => 9.72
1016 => 13.7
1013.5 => 14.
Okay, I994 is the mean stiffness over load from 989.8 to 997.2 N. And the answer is 10.6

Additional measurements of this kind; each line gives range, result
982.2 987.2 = 8.43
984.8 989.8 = 8.75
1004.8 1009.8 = 12.3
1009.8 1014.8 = 13.5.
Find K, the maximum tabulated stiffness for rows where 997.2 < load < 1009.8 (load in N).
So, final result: 12.5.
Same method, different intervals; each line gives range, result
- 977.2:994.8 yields 10.8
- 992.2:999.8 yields 11.9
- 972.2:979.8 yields 10.6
